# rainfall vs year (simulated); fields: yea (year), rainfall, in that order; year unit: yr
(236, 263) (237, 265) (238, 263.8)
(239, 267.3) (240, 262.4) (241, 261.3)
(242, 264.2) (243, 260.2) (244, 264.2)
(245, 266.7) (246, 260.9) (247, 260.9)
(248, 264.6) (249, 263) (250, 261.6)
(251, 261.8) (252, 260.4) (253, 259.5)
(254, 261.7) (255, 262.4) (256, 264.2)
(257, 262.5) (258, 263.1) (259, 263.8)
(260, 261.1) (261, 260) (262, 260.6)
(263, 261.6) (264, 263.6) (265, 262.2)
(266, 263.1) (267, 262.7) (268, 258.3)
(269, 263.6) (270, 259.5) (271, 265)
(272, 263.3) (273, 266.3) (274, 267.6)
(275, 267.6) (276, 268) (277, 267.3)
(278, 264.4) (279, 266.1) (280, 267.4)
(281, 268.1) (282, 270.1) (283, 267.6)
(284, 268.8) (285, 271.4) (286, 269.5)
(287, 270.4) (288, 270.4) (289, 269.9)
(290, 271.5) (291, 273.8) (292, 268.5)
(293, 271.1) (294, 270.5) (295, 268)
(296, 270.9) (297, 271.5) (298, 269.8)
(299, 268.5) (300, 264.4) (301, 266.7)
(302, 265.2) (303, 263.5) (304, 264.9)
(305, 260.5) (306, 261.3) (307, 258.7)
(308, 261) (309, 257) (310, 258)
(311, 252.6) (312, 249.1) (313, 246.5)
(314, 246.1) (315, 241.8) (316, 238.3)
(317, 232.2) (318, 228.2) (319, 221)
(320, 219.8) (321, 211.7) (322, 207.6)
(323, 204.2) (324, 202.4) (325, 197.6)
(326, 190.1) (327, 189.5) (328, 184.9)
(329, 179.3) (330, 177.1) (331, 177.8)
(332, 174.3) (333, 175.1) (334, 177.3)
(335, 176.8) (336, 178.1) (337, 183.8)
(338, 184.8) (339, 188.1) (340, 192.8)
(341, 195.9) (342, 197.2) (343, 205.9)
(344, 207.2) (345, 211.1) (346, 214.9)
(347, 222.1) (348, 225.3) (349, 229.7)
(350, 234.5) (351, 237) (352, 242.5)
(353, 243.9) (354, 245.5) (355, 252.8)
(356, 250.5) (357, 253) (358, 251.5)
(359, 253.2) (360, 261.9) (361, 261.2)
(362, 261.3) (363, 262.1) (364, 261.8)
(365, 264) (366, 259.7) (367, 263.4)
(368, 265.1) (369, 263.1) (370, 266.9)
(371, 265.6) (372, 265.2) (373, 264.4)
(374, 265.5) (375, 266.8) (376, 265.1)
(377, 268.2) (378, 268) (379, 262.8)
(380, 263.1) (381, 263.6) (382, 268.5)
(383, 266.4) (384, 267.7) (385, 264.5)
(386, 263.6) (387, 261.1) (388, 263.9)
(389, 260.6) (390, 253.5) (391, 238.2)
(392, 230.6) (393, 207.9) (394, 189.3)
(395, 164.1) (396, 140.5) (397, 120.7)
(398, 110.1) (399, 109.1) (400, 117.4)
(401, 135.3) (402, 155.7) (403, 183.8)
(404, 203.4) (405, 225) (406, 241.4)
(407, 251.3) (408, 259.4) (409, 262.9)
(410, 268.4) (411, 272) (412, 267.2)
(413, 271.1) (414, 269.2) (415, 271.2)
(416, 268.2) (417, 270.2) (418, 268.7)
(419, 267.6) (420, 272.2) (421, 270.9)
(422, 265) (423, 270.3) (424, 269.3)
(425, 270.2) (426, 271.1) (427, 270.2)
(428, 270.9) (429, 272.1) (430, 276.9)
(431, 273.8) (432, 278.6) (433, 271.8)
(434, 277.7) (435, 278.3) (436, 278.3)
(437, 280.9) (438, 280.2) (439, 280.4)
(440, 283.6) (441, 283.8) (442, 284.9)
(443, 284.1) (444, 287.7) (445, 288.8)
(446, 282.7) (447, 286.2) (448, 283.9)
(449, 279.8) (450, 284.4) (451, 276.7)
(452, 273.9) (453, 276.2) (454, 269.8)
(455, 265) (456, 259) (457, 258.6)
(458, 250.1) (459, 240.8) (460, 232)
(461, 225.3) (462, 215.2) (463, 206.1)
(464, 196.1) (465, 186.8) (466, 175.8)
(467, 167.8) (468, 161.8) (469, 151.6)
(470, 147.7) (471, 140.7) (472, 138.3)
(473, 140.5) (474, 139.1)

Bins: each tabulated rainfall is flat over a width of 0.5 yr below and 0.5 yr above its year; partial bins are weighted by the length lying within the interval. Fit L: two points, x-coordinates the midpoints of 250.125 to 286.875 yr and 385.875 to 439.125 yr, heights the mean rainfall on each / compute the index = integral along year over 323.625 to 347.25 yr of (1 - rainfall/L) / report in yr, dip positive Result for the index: 5.8 yr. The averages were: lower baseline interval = 264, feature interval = 191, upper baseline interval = 241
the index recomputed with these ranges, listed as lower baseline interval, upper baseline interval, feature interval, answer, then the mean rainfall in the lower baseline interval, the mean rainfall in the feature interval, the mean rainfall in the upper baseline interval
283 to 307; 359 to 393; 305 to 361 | 9.5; 268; 220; 261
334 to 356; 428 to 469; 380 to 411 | 2.3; 213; 217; 257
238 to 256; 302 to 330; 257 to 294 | -2.5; 263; 266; 230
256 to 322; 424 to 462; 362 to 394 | 0.9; 260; 259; 272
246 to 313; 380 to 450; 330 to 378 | 4.4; 264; 232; 250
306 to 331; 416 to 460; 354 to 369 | -1.1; 223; 258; 274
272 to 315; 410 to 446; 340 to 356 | 2.7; 265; 224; 275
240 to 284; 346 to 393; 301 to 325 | 1.7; 264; 241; 255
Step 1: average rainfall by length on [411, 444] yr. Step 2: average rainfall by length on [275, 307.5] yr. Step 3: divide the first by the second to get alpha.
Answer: 1.02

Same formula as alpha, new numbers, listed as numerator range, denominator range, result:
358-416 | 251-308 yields 0.90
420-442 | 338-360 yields 1.22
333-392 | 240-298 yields 0.91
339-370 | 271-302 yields 0.89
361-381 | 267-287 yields 0.99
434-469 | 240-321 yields 0.97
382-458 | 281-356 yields 1.08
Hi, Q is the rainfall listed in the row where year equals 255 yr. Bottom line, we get 262.4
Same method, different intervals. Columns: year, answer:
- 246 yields 260.9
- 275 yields 267.6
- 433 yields 271.8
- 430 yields 276.9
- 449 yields 279.8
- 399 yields 109.1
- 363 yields 262.1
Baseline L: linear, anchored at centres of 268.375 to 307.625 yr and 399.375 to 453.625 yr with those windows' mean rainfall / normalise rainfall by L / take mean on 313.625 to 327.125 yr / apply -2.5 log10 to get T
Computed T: 0.22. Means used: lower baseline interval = 267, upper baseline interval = 262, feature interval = 217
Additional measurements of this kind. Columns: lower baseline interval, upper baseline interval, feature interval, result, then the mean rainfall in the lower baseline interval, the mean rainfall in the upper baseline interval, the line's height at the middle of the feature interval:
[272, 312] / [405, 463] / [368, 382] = 0.009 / 266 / 269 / 268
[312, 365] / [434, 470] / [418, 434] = -0.119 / 218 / 251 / 243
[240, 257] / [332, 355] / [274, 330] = -0.078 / 262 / 208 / 232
